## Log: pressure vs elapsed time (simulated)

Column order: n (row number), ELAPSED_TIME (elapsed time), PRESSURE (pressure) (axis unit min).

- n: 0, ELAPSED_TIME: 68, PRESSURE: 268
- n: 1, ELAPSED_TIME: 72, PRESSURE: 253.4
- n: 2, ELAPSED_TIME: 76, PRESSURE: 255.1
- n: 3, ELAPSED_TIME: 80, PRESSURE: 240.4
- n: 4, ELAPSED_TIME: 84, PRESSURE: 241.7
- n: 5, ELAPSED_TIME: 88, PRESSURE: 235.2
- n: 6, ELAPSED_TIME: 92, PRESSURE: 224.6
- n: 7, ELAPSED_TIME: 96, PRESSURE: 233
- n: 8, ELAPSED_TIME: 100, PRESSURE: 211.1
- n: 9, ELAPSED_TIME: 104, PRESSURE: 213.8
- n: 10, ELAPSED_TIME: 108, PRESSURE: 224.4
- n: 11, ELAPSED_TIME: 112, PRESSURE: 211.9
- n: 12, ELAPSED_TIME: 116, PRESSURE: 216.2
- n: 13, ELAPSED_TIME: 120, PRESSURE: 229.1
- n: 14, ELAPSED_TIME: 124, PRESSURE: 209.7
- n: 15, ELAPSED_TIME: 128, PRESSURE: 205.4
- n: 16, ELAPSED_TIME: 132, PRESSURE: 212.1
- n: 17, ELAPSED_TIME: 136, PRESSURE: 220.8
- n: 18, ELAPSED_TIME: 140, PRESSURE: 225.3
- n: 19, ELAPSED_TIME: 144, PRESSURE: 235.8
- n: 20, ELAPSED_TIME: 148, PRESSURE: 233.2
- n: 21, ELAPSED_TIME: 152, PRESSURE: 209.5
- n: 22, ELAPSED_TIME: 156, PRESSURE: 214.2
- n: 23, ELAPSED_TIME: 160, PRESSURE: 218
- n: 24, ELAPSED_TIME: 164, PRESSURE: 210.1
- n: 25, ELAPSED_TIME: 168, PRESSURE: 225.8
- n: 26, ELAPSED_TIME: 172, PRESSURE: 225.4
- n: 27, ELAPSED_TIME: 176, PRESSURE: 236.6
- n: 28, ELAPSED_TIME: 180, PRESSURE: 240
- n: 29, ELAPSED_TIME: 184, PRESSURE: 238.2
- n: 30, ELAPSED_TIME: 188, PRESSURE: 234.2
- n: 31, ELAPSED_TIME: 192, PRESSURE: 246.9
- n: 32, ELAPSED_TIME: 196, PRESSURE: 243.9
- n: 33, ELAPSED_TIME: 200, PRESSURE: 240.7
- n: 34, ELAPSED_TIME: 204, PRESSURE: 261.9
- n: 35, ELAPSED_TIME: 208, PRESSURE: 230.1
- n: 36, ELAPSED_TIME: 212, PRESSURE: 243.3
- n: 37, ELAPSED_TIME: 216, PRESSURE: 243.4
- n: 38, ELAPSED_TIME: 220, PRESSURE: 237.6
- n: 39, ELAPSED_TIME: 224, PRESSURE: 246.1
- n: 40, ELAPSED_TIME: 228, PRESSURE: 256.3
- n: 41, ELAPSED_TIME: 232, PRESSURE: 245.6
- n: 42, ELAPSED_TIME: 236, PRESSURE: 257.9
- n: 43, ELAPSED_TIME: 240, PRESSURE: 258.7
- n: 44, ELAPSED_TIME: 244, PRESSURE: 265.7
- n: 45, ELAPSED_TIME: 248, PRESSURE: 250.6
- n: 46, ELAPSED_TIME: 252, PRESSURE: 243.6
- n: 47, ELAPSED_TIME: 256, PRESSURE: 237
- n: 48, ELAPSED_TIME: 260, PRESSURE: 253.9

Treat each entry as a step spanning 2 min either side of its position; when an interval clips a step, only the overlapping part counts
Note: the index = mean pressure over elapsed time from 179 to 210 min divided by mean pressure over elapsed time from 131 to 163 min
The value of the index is 1.10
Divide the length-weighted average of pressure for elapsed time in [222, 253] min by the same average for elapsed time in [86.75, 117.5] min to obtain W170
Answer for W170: 1.1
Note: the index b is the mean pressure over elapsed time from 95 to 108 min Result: 219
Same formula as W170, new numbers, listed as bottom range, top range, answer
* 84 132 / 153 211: 1.06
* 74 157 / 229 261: 1.12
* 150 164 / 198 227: 1.14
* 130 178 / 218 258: 1.12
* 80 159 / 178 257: 1.11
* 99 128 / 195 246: 1.15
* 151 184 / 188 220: 1.09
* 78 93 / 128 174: 0.93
